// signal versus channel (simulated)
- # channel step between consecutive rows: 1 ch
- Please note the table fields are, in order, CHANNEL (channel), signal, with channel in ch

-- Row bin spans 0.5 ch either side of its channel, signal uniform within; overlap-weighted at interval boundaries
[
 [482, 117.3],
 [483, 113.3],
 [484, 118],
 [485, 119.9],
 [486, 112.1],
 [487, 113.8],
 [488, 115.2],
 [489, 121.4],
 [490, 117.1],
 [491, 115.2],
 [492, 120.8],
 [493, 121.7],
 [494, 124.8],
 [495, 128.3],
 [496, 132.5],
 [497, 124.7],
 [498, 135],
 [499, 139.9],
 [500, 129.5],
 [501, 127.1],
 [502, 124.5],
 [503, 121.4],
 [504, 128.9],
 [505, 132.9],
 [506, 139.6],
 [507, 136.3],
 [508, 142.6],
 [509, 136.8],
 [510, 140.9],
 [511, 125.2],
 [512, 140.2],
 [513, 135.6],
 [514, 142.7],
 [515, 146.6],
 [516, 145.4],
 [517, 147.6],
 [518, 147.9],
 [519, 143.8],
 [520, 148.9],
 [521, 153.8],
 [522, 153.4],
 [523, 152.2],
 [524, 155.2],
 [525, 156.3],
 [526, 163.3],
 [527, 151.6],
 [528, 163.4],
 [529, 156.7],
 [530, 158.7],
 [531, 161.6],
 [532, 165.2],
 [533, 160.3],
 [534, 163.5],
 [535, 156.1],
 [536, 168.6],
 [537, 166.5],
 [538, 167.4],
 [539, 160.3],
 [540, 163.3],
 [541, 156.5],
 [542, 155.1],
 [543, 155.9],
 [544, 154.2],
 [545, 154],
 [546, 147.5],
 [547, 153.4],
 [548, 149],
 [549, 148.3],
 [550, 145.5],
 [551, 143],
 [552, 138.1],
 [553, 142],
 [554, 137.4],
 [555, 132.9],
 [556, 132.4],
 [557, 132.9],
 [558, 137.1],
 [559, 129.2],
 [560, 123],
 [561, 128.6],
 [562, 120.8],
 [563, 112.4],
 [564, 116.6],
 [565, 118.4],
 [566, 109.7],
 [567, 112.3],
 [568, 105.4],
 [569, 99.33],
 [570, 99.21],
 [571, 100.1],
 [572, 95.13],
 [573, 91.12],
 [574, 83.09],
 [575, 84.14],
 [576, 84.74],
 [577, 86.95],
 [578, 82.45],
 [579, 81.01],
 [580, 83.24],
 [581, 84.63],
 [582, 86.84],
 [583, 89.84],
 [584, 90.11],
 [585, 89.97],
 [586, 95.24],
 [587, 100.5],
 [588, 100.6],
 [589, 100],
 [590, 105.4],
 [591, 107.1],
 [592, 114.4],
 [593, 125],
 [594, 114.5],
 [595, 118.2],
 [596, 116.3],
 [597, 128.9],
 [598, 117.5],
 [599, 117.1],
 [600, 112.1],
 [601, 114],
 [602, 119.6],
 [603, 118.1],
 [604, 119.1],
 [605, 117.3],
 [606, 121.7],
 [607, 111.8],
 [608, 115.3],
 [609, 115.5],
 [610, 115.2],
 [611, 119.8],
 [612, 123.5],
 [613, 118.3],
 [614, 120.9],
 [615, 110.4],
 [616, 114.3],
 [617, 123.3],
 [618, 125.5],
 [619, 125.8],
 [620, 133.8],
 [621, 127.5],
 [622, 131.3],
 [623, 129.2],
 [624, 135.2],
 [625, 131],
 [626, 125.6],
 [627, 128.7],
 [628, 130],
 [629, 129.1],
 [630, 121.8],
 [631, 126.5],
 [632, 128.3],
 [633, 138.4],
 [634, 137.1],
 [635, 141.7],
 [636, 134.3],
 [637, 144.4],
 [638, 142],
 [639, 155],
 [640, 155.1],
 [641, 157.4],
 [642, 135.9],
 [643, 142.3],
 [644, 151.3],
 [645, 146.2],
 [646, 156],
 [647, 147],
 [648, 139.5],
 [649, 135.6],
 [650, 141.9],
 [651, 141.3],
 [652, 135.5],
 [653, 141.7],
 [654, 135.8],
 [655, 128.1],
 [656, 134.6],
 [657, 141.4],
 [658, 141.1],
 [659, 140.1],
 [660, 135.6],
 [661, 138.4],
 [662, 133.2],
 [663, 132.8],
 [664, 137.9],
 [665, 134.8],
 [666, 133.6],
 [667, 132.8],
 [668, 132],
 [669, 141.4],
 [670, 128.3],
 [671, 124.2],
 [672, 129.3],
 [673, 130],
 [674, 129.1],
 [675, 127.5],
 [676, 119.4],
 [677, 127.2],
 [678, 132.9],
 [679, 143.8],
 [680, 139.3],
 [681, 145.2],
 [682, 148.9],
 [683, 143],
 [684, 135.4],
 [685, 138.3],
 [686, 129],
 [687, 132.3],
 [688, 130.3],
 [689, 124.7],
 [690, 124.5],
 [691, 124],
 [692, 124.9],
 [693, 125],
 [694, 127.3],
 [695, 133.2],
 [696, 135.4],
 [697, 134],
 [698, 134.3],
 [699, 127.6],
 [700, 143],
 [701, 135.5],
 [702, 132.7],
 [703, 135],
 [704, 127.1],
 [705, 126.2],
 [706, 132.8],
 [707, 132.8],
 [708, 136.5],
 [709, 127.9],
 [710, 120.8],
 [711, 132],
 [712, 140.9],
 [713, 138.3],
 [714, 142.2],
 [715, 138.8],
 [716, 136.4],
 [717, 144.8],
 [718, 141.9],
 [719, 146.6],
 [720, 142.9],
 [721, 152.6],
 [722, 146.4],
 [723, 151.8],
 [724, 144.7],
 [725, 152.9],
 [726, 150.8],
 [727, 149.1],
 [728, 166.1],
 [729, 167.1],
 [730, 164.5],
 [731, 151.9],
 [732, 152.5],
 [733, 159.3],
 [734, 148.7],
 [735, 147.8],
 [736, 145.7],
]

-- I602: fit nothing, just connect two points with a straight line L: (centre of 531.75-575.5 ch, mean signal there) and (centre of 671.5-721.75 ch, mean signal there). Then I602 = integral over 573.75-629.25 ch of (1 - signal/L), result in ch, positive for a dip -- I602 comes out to 9.3 ch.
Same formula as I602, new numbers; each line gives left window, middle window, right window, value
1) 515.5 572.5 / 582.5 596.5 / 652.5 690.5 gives 3.5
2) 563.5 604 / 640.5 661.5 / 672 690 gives -2.9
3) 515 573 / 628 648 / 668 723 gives -0.6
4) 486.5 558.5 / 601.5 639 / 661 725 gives 3.3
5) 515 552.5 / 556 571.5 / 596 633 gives 2.8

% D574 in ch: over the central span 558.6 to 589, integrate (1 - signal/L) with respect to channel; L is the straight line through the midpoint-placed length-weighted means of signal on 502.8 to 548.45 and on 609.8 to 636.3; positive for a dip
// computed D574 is 8.7 ch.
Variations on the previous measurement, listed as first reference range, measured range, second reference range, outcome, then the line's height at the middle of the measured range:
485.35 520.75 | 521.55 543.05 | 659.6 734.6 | -4.4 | 133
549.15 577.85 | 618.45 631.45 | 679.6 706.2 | -0.5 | 124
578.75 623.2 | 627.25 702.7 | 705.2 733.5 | -3.6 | 130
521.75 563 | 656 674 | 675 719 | 0.3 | 137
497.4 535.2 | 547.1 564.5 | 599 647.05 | 0.7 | 139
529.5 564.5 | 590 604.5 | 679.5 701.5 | 2.6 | 142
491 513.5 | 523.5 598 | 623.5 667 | 4.0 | 134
